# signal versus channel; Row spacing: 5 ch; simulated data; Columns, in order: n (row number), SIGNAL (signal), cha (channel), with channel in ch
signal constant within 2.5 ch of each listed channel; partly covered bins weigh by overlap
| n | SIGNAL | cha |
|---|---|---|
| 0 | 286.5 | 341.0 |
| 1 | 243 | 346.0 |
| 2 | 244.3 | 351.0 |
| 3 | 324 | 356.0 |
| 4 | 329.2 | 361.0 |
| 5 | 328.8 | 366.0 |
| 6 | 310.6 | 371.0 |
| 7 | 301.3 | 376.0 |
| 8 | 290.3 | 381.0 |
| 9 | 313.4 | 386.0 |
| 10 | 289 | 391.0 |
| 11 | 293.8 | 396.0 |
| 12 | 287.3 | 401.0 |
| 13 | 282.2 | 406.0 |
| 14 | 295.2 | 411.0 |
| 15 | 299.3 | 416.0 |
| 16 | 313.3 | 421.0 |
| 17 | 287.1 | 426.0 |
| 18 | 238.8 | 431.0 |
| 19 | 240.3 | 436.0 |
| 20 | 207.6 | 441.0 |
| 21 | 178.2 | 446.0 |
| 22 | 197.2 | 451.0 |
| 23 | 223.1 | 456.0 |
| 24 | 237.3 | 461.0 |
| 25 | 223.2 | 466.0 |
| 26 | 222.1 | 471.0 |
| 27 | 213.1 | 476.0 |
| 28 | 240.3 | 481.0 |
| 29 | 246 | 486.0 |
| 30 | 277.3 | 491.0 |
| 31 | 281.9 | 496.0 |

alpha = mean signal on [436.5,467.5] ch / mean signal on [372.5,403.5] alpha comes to 0.72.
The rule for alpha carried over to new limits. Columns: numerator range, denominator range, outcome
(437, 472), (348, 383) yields 0.70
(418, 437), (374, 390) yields 0.91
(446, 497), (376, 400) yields 0.78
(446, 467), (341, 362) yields 0.76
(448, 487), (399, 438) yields 0.80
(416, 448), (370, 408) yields 0.84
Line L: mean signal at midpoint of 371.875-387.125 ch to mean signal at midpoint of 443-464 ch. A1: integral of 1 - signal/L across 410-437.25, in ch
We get -3.63 ch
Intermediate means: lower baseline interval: 302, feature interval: 280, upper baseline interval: 209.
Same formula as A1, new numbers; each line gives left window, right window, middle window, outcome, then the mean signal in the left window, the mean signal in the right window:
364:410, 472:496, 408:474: 6.7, 299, 247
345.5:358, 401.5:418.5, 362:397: -3.0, 273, 292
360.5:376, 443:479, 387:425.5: -2.8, 319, 214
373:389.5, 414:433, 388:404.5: 0.3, 301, 285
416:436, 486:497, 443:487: 8.8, 277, 272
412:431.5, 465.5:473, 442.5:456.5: 3.0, 290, 223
